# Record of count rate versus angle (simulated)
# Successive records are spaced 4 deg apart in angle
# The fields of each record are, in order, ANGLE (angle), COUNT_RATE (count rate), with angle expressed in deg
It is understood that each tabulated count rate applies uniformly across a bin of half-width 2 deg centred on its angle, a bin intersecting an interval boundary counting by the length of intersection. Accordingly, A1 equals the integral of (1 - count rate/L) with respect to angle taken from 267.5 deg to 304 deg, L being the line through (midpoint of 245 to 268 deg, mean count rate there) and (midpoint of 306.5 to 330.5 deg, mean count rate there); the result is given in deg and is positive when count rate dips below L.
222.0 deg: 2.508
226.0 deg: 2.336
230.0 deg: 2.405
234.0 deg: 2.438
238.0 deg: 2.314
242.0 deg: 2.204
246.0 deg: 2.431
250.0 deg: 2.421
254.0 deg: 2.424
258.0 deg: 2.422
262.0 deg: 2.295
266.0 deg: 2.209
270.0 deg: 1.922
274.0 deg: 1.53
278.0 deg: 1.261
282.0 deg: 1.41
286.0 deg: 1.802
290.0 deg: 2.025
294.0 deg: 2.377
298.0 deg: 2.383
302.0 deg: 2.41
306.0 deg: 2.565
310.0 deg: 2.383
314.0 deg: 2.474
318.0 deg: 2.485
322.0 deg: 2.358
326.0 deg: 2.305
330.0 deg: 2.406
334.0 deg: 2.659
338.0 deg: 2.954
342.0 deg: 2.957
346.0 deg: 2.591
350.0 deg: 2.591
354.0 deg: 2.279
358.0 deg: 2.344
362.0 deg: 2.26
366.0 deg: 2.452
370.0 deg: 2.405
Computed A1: 7.4 deg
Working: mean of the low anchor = 2.36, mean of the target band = 1.91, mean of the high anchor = 2.41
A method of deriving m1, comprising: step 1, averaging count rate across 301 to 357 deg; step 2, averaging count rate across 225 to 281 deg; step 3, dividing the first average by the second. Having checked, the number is 1.17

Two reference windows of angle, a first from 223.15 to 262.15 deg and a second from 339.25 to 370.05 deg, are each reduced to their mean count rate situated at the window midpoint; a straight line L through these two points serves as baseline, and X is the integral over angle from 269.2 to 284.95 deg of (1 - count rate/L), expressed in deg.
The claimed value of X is 5.85 deg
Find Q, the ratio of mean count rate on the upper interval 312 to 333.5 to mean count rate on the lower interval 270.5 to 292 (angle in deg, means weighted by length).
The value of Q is 1.49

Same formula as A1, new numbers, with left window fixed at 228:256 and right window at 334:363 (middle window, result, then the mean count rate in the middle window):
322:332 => 0.73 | 2.36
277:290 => 4.59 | 1.59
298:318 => 0.42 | 2.45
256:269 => 0.74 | 2.28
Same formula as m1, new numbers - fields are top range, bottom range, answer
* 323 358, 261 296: 1.38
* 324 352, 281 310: 1.21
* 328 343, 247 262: 1.13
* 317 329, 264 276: 1.26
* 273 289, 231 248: 0.65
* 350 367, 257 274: 1.11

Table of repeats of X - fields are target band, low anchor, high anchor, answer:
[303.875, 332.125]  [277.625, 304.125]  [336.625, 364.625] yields -2.2 deg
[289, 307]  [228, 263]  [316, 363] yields 0.7 deg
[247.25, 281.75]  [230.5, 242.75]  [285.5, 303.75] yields 3.8 deg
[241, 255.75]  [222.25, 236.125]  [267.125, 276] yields -1.8 deg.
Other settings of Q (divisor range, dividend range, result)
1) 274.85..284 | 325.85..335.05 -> 1.81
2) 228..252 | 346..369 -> 1.01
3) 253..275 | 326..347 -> 1.25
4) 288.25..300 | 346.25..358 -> 1.08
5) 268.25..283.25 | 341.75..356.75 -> 1.67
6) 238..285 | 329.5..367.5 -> 1.24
